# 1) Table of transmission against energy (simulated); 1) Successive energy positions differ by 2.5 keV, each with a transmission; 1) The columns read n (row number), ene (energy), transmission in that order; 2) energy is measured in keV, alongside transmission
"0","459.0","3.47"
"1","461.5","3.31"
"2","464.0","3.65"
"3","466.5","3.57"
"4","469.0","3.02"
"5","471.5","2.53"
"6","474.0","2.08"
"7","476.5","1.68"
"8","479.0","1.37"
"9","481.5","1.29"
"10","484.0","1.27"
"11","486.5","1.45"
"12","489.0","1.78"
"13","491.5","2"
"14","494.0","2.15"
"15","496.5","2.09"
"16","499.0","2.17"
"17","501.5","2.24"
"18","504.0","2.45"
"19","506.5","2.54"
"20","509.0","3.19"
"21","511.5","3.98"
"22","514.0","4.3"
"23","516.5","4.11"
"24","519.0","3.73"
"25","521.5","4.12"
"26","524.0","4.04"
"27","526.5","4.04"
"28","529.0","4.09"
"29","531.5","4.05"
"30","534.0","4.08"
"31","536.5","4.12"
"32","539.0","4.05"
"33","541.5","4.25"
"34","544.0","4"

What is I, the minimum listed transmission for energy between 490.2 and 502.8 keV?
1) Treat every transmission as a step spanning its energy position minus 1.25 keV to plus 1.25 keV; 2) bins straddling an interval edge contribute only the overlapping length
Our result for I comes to 2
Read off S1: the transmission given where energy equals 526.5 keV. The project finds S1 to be 4.04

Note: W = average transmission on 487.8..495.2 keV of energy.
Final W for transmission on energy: 1.98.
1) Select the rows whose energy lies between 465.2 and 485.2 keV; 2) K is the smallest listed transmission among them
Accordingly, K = 1.27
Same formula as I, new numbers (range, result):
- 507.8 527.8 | 3.19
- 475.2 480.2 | 1.37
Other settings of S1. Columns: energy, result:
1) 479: 1.37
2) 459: 3.47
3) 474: 2.08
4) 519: 3.73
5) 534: 4.08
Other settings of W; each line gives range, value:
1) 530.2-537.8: 4.08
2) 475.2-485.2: 1.41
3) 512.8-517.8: 4.2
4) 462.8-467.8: 3.6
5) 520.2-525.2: 4.08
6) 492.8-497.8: 2.12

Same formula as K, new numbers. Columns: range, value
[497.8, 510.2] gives 2.17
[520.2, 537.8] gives 4.04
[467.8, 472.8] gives 2.53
